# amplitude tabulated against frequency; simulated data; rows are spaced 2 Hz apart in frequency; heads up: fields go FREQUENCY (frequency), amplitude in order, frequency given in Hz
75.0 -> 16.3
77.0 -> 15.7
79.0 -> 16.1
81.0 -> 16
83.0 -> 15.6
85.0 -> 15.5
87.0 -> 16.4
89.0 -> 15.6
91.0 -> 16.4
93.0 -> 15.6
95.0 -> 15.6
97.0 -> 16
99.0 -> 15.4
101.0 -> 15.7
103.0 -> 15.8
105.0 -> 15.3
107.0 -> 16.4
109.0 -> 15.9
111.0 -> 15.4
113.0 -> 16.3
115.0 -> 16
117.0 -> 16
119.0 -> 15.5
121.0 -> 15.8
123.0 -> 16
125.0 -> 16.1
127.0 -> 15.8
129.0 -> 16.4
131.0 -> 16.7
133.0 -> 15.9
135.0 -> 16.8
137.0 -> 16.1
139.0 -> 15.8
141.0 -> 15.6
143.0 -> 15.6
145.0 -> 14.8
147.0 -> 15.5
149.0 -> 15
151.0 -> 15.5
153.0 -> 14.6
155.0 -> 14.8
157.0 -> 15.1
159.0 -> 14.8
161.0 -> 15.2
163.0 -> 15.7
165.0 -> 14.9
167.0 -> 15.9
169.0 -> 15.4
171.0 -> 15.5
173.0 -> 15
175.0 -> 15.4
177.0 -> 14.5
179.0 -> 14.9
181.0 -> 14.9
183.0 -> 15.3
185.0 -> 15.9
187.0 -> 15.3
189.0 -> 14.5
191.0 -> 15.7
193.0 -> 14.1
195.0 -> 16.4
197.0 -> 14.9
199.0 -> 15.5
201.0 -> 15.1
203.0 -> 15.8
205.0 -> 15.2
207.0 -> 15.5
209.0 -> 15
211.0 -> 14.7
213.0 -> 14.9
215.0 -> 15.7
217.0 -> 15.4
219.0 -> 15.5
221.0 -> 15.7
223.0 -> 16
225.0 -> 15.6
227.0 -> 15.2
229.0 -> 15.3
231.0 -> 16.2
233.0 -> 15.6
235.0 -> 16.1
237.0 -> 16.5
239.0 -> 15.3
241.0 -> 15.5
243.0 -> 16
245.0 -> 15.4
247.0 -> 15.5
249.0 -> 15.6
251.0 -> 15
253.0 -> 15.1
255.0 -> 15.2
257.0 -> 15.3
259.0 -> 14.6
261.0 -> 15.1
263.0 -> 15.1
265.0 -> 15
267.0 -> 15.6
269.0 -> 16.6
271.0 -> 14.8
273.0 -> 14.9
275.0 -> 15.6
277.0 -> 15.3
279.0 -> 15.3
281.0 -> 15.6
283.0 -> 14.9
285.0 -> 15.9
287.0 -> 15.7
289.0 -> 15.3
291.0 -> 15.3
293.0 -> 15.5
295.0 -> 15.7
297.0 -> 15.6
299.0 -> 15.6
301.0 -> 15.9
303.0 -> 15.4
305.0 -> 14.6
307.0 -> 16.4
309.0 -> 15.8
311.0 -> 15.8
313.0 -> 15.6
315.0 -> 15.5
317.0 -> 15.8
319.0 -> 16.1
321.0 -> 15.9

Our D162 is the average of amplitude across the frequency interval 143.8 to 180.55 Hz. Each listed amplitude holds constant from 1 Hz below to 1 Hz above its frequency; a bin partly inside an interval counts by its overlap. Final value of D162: 15.1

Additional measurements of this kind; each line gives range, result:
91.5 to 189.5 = 15.6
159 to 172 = 15.4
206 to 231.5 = 15.4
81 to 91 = 15.9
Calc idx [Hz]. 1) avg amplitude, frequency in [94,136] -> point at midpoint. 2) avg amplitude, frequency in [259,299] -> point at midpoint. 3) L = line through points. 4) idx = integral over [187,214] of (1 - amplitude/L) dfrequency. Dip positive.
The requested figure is 0.8 Hz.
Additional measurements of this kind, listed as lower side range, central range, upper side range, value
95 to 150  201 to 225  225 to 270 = 0.29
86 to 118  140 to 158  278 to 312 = 0.71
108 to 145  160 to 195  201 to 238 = 1.13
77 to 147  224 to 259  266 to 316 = 0.22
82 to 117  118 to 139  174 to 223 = -0.59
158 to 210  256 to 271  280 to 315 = 0.17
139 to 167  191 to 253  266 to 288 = -0.46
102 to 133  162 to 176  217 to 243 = 0.39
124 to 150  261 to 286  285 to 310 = 0.40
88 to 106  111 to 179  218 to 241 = 0.65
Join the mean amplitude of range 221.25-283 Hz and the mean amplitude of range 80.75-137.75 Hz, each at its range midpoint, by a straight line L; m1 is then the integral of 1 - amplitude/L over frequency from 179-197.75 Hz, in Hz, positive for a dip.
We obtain 0.5 Hz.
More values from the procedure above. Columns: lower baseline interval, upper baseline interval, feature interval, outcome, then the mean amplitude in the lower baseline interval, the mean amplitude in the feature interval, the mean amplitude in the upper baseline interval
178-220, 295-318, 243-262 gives 0.2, 15.2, 15.2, 15.6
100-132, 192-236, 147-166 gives 0.8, 15.9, 15.1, 15.4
